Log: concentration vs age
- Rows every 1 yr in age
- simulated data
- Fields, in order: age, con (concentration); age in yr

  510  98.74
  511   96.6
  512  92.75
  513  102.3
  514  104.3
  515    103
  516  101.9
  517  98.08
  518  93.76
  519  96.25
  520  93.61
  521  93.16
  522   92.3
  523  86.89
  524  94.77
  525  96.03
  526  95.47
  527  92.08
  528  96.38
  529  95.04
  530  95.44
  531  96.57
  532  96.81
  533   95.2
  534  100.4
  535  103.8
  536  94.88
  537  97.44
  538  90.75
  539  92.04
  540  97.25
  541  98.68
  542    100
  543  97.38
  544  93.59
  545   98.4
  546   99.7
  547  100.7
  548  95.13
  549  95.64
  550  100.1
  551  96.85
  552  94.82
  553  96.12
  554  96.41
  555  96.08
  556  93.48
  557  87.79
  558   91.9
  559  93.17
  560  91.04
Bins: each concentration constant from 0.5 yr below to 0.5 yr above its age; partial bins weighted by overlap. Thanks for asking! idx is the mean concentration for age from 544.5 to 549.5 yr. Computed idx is 97.9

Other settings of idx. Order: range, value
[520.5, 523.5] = 90.8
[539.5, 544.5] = 97.4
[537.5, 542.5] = 95.7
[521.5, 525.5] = 92.5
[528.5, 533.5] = 95.8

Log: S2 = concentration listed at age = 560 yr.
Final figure 91.04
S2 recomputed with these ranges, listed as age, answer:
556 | 93.48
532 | 96.81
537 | 97.44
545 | 98.4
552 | 94.82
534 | 100.4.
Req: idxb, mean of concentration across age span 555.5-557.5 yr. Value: 90.6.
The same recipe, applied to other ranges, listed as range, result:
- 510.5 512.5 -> 94.7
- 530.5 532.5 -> 96.7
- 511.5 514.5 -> 99.8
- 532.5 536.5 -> 98.6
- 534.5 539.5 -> 95.8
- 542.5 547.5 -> 98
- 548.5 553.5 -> 96.7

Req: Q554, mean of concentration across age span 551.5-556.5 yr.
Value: 95.4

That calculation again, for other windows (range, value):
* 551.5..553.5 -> 95.5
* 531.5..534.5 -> 97.5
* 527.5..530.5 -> 95.6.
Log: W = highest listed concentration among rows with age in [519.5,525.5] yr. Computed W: 96.03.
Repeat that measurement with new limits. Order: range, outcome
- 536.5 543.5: 100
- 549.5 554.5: 100.1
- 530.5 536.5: 103.8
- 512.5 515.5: 104.3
